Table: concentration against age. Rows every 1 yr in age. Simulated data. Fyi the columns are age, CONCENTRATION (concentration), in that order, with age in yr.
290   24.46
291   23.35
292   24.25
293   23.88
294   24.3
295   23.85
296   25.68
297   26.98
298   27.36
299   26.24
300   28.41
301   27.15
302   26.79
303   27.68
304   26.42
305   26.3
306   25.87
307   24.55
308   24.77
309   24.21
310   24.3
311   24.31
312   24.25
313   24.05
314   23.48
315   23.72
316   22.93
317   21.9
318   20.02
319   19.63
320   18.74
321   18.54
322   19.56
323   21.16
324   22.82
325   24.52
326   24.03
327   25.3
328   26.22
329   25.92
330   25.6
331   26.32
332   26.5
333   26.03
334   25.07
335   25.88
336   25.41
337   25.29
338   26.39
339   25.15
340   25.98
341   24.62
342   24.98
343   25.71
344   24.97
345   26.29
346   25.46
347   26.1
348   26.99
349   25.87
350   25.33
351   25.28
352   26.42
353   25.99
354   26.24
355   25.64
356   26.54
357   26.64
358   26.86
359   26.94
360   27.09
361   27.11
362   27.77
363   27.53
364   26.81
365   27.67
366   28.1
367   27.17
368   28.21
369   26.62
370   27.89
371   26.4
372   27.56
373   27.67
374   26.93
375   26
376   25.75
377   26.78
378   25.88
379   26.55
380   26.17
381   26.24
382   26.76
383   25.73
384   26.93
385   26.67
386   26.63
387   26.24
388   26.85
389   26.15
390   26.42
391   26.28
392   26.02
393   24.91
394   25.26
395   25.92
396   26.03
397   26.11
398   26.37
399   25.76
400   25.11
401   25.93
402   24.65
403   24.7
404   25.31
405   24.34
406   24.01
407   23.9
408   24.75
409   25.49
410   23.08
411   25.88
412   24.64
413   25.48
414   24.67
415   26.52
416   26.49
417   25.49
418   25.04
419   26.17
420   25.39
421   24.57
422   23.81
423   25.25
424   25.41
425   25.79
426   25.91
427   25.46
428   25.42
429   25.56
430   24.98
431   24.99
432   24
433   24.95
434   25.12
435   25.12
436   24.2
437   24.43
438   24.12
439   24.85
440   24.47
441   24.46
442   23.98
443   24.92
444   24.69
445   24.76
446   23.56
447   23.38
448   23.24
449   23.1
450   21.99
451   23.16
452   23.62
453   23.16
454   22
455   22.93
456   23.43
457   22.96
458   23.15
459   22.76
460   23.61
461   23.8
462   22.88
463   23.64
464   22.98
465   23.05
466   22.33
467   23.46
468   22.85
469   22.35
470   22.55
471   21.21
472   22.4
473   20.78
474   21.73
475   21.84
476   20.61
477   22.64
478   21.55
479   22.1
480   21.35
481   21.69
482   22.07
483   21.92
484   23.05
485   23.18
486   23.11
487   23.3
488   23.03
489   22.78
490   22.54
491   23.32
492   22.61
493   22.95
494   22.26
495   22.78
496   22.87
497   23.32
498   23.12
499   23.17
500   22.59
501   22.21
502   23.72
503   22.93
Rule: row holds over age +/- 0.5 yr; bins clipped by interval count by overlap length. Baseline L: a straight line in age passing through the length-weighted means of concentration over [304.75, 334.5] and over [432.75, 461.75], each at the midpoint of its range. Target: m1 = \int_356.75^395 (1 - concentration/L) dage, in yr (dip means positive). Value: -4.8 yr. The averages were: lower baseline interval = 23.7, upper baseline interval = 23.8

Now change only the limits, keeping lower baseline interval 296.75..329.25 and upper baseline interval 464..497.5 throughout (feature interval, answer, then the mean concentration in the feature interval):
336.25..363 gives -2.6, 26.1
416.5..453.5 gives -2.7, 24.6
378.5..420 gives -4.3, 25.6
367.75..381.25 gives -1.9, 26.7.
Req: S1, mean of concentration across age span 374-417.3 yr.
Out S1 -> 25.7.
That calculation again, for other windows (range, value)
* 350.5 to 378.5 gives 26.8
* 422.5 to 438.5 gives 25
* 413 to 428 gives 25.4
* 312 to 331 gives 22.8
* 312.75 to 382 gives 25.4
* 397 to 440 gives 25.1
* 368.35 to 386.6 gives 26.6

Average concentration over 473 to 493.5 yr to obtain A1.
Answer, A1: 22.3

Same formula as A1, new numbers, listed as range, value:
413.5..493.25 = 23.6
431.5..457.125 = 23.9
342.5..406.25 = 26.3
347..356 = 26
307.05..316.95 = 23.9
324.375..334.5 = 25.5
